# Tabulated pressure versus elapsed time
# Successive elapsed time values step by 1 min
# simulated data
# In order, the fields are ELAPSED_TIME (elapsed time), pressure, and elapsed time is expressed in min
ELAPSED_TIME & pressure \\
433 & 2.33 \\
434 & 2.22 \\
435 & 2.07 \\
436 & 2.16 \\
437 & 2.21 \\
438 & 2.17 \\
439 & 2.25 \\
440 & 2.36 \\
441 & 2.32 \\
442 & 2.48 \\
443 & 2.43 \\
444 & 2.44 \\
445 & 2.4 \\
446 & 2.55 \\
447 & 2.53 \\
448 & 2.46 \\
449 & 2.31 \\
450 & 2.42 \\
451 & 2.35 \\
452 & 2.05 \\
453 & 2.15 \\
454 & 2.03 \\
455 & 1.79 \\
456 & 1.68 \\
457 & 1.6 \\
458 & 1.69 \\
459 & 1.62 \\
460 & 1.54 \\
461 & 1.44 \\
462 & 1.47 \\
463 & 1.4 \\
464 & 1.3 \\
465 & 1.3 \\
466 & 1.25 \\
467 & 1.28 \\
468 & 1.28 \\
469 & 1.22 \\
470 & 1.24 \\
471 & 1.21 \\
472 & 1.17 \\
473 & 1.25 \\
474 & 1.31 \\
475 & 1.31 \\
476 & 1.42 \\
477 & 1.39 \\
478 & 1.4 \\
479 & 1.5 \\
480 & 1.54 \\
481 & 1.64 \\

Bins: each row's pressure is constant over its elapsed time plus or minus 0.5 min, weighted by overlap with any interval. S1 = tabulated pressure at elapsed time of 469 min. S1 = 1.22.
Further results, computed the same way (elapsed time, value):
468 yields 1.28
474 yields 1.31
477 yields 1.39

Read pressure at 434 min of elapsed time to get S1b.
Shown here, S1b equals 2.22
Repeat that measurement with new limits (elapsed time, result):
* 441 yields 2.32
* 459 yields 1.62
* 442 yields 2.48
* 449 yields 2.31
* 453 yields 2.15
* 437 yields 2.21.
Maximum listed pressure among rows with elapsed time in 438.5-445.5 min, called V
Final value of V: 2.48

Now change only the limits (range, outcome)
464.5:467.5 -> 1.3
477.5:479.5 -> 1.5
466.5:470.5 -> 1.28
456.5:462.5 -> 1.69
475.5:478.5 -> 1.42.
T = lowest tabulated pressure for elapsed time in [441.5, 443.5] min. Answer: 2.43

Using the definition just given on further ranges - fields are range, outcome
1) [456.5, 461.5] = 1.44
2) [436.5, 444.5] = 2.17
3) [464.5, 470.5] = 1.22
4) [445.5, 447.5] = 2.53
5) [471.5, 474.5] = 1.17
